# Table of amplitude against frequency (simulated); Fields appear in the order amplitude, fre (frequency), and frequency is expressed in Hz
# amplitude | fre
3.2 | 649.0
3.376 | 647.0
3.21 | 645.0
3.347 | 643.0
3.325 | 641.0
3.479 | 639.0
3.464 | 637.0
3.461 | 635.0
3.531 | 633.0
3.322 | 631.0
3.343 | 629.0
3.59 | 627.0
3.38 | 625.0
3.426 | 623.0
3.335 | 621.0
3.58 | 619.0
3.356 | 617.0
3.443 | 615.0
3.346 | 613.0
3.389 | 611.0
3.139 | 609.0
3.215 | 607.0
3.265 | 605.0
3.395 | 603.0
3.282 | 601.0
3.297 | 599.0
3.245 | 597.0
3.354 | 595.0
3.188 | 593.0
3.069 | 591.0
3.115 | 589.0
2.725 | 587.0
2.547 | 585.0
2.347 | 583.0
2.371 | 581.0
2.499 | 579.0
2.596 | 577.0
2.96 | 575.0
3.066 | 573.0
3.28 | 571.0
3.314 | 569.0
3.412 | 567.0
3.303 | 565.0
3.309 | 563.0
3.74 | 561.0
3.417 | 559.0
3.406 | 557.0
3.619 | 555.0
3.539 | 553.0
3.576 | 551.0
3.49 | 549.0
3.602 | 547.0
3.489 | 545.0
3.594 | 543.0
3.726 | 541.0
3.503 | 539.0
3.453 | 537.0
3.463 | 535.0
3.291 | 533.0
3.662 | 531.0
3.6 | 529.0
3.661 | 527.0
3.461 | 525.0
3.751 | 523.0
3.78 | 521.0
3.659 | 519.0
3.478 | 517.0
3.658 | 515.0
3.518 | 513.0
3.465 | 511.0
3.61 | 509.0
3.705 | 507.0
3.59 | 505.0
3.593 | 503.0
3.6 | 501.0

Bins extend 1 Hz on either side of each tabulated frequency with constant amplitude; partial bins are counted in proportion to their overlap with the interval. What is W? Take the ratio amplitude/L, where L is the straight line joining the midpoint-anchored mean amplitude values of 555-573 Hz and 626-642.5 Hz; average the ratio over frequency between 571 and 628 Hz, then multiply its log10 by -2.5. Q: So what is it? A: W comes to 0.095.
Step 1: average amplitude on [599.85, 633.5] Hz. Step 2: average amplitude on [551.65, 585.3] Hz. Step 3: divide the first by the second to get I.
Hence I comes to 1.1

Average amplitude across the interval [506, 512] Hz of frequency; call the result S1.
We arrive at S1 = 3.59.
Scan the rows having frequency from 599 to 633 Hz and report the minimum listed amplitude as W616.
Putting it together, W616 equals 3.139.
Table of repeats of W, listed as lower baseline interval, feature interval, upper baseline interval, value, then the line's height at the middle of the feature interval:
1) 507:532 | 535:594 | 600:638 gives 0.09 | 3.51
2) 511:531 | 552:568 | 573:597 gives -0.11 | 3.13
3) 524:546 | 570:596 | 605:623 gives 0.20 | 3.42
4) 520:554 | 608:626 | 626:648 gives 0.02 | 3.44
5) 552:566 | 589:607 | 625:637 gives 0.07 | 3.46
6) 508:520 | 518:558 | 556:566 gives -0.02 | 3.5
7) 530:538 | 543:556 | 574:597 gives -0.09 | 3.27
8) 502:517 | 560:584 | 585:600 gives 0.07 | 3.22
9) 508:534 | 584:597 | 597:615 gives 0.11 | 3.35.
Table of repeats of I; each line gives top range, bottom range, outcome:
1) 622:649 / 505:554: 0.95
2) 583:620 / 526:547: 0.90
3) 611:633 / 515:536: 0.95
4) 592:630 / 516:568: 0.95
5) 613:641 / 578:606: 1.15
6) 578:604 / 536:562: 0.83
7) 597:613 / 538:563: 0.93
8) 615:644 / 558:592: 1.14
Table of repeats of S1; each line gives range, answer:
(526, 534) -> 3.55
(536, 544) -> 3.57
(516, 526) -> 3.63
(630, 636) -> 3.44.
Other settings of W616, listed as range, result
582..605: 2.347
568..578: 2.596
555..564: 3.309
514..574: 3.066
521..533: 3.291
